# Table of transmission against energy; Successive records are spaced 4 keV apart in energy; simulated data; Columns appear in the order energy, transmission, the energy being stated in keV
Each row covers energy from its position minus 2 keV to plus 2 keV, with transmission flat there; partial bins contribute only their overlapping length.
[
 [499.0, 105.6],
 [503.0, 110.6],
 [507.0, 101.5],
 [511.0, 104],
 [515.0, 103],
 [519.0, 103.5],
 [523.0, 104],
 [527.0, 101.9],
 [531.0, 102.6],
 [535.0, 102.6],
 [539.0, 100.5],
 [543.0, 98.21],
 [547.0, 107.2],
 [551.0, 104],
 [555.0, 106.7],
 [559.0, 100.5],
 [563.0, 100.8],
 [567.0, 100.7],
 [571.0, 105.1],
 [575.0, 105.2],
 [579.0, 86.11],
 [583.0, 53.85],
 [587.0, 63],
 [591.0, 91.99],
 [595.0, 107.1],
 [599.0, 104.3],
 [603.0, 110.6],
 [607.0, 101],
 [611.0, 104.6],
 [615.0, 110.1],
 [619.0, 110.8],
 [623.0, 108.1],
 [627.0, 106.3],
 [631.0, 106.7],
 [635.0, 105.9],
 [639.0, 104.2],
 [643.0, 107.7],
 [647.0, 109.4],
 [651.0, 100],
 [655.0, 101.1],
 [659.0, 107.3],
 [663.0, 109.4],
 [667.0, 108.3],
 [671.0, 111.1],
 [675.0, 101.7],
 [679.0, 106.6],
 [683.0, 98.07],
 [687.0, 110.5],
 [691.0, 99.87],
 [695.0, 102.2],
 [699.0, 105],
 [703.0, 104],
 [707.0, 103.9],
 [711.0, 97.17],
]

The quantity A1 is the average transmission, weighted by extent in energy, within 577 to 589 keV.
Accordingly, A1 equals 67.7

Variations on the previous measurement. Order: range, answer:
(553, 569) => 102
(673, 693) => 103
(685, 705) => 104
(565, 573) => 103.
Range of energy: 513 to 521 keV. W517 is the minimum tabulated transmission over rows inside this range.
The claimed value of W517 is 103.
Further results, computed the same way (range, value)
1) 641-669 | 100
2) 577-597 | 53.85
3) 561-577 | 100.7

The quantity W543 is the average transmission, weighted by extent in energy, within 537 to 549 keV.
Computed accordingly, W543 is 102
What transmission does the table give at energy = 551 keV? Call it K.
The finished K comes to 104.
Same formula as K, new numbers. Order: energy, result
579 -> 86.11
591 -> 91.99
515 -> 103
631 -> 106.7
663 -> 109.4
